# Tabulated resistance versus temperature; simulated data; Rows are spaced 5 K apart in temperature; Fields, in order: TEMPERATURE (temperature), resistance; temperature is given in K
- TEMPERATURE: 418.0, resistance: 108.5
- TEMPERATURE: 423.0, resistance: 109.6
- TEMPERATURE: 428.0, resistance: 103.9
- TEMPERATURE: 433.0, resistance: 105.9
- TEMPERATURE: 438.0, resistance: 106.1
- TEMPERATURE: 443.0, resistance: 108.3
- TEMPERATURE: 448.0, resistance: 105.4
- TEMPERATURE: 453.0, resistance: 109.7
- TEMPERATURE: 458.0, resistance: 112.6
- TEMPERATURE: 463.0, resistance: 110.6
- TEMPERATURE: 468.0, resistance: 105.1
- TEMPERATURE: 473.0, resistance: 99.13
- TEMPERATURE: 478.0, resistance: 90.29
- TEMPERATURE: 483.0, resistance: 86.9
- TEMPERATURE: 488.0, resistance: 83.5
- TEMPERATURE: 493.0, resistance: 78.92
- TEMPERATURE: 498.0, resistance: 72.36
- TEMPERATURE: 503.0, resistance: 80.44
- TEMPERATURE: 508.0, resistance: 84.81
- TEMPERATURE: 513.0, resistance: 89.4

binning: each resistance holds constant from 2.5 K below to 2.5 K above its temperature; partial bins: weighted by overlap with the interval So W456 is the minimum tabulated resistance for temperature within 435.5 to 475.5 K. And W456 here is 99.13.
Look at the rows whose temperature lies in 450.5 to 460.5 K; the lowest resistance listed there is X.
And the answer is 109.7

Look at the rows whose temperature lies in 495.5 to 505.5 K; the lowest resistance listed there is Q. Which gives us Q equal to 72.36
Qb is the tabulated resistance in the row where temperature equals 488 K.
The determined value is 83.5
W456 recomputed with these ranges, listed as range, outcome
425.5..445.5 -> 103.9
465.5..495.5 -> 78.92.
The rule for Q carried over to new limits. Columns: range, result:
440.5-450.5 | 105.4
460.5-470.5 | 105.1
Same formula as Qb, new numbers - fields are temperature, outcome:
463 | 110.6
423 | 109.6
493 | 78.92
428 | 103.9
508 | 84.81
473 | 99.13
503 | 80.44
